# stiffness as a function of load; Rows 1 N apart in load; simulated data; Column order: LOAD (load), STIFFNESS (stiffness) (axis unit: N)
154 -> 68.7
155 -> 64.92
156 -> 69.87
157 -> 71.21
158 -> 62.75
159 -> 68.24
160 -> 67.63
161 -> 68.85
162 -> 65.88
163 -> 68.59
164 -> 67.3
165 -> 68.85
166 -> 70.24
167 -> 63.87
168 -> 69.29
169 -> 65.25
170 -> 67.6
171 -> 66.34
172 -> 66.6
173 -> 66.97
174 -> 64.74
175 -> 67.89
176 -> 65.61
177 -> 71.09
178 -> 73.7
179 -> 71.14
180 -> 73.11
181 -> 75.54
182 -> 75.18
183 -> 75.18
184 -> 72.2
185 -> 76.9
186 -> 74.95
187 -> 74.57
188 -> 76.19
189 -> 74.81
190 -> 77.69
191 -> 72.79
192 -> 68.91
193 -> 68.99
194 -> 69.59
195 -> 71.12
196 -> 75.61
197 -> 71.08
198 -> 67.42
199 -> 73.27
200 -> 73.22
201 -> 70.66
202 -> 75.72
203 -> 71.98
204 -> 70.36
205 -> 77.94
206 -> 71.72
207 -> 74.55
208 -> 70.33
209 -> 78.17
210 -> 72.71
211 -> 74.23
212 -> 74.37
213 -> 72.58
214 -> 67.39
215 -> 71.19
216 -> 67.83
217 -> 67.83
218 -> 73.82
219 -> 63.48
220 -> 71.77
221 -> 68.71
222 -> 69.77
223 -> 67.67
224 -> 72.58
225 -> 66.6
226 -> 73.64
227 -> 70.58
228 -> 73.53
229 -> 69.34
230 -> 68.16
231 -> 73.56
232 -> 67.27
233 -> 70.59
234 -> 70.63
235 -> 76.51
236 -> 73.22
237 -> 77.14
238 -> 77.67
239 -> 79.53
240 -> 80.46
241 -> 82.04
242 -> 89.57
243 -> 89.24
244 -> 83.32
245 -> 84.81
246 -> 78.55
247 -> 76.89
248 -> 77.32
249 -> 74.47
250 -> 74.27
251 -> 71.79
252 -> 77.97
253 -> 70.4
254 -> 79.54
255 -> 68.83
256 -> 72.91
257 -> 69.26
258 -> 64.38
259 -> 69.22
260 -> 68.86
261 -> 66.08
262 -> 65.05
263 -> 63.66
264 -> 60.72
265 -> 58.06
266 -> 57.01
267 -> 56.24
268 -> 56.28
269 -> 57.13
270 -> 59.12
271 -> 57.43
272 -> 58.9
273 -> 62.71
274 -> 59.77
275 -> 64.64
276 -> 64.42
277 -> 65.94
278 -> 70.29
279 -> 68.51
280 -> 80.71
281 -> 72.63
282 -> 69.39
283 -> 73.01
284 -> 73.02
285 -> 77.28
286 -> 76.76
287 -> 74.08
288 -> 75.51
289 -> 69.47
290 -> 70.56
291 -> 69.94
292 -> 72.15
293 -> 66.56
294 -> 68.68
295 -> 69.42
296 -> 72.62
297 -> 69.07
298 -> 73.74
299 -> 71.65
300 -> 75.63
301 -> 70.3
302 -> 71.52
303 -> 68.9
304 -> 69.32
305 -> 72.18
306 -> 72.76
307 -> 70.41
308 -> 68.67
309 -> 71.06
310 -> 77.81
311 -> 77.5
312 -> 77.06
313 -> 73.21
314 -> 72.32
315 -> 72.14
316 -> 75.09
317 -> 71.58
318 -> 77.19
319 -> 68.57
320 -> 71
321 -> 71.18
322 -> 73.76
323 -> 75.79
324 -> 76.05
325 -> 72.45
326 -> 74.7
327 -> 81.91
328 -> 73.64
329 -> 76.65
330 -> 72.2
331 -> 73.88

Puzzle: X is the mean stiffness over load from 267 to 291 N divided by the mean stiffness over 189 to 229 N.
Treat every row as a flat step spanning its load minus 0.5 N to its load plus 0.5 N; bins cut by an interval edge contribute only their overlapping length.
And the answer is 0.94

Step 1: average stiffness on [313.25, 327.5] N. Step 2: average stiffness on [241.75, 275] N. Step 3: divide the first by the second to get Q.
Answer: 1.07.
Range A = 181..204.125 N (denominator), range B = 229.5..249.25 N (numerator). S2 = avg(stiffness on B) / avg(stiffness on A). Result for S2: 1.1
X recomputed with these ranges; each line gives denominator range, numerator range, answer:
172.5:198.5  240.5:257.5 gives 1.08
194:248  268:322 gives 0.95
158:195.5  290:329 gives 1.03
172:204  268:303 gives 0.96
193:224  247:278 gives 0.92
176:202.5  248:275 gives 0.90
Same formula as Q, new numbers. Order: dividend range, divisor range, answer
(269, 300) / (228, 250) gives 0.90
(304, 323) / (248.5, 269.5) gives 1.09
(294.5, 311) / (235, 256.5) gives 0.92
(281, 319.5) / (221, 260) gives 0.97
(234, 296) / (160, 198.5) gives 1.00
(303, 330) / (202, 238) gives 1.03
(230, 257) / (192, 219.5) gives 1.07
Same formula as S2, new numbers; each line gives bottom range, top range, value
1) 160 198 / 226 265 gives 1.04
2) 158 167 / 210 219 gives 1.05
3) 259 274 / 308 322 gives 1.21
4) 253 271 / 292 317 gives 1.12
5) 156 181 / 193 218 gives 1.06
